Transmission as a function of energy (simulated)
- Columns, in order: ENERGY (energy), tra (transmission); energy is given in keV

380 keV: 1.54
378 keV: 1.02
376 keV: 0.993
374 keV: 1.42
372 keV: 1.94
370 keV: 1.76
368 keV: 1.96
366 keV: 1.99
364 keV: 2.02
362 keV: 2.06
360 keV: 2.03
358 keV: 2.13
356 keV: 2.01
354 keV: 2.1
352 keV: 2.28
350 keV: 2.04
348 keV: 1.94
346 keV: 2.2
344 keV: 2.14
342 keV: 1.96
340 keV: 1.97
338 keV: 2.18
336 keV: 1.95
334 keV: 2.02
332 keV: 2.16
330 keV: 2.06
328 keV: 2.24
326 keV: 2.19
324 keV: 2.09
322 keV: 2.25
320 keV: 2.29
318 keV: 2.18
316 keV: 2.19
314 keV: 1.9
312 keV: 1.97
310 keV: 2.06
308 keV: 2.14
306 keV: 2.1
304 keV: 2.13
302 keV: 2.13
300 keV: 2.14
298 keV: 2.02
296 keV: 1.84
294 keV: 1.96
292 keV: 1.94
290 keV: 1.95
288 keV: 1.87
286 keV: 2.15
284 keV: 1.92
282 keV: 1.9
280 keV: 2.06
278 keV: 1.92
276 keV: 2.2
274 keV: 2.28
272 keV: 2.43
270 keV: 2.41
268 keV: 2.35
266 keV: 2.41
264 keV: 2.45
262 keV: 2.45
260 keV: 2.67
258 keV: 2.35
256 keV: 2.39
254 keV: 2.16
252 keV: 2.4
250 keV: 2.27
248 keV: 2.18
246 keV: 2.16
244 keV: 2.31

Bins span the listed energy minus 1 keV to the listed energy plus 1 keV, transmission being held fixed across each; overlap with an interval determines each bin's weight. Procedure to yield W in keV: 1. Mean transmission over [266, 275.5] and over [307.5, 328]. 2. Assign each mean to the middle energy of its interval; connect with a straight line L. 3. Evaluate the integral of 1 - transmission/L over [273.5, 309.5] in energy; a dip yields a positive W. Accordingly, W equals 3.6 keV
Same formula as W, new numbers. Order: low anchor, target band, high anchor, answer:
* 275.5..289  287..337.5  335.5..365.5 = -1.1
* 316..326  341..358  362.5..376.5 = -1.3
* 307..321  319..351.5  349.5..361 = -0.1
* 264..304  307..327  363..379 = -2.0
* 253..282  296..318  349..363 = 1.4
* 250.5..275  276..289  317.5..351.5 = 1.8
